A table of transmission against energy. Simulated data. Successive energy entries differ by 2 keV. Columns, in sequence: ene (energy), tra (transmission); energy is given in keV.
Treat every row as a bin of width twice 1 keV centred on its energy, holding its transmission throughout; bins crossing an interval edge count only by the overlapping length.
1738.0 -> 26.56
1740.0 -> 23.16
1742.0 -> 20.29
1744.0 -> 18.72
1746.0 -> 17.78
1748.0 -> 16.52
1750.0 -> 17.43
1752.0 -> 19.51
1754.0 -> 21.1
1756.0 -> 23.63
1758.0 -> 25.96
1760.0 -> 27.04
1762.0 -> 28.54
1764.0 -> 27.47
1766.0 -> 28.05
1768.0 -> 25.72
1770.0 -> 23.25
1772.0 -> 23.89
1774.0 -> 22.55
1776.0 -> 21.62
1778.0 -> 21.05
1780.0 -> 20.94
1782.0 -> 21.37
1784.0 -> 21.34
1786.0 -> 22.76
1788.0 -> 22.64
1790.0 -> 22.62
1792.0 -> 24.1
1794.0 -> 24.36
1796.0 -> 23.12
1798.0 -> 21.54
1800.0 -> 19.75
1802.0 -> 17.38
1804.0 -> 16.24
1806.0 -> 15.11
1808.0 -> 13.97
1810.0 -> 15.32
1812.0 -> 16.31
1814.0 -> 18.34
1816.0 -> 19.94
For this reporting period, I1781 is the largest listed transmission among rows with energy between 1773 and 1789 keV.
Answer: 22.76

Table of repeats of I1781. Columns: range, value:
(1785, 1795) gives 24.36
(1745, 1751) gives 17.78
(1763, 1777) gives 28.05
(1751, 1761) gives 27.04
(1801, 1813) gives 17.38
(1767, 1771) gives 25.72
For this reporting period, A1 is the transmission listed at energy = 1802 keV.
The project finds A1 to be 17.38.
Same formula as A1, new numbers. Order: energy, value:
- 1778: 21.05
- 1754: 21.1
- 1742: 20.29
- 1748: 16.52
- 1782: 21.37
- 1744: 18.72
